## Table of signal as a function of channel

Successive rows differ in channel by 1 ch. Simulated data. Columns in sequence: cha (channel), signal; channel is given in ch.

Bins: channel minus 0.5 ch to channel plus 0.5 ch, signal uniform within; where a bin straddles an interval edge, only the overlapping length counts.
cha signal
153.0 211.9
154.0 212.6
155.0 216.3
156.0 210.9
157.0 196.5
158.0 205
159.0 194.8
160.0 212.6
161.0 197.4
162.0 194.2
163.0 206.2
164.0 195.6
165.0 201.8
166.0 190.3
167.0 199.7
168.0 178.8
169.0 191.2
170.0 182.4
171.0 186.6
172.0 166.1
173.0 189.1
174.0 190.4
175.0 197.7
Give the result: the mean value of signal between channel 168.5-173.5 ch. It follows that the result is 183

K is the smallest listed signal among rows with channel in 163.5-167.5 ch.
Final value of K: 190.3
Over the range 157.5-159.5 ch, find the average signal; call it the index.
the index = 200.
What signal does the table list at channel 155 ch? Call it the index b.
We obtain 216.3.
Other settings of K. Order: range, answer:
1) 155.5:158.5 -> 196.5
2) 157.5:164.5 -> 194.2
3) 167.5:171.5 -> 178.8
